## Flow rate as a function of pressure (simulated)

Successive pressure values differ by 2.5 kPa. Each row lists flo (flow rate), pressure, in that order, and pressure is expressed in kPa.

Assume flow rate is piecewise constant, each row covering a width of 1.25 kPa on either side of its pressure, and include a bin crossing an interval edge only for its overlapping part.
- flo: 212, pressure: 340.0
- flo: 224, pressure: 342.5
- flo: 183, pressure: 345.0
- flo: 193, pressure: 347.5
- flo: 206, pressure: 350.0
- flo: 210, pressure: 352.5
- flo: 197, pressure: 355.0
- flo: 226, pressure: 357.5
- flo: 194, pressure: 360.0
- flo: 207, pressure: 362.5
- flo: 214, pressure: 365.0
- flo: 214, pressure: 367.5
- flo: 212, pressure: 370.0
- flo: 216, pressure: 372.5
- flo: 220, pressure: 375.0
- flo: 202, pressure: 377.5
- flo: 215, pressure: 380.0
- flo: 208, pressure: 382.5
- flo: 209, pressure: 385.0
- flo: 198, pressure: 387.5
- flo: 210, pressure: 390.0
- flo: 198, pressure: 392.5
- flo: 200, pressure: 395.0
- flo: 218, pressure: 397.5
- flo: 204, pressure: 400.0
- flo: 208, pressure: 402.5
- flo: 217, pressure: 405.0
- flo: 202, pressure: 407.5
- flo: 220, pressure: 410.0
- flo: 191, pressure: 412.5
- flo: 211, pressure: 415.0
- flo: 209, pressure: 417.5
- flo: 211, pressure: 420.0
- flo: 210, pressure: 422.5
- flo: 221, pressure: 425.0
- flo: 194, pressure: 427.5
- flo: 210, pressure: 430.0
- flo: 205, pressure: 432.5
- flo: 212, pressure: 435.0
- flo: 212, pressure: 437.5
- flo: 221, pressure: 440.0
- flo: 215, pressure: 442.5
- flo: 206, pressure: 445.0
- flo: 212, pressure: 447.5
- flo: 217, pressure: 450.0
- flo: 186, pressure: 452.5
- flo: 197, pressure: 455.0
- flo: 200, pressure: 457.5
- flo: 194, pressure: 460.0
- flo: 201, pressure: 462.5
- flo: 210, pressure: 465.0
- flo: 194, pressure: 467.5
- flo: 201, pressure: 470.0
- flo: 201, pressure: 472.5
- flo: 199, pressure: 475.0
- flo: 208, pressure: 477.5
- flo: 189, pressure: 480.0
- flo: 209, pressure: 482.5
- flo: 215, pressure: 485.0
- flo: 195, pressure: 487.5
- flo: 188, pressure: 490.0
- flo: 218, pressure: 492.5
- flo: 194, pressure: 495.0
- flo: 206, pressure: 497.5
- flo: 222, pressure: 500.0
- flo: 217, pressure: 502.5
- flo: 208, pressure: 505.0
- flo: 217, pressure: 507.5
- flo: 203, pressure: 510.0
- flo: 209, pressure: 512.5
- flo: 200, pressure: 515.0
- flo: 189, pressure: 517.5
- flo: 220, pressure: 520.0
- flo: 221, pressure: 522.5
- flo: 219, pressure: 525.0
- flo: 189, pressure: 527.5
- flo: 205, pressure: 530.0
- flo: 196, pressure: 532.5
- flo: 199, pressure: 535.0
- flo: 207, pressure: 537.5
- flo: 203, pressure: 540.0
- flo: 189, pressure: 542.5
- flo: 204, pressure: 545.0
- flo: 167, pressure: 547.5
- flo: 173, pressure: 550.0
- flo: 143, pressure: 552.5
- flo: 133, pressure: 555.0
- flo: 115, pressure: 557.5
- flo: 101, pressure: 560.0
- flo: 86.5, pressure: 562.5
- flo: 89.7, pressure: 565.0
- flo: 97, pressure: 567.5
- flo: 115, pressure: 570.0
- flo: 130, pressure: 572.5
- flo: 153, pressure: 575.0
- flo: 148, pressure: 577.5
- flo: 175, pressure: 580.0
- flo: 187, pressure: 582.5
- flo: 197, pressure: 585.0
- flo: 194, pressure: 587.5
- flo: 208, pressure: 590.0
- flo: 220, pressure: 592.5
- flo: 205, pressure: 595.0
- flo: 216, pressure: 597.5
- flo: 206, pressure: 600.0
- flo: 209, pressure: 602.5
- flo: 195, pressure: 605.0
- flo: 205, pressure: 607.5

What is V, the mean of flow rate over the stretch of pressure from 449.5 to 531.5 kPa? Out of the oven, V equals 204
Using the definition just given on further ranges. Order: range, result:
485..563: 190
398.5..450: 210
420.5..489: 205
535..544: 200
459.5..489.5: 201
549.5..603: 158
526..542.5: 199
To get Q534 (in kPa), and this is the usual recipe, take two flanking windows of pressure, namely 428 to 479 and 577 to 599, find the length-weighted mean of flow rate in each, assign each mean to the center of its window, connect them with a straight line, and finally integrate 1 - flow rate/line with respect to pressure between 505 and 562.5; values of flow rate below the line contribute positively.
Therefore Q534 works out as 4.3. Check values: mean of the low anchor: 205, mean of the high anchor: 196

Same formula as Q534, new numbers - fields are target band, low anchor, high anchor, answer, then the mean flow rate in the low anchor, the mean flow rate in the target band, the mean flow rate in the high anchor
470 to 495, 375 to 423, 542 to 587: -3.7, 208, 202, 145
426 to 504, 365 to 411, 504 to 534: 1.0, 210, 205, 206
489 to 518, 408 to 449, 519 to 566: -3.4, 210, 207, 172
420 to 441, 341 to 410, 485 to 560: -0.8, 208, 211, 194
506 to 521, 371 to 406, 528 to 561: -2.2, 209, 206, 173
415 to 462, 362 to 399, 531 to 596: -3.1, 209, 207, 163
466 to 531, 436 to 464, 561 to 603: -5.0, 206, 205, 166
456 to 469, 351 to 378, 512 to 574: -0.9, 210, 200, 167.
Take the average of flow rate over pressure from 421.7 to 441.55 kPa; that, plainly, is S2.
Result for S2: 211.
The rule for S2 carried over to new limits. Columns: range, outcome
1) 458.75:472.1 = 200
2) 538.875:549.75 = 189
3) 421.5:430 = 209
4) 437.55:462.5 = 205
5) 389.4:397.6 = 205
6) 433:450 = 213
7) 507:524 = 208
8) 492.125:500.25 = 208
